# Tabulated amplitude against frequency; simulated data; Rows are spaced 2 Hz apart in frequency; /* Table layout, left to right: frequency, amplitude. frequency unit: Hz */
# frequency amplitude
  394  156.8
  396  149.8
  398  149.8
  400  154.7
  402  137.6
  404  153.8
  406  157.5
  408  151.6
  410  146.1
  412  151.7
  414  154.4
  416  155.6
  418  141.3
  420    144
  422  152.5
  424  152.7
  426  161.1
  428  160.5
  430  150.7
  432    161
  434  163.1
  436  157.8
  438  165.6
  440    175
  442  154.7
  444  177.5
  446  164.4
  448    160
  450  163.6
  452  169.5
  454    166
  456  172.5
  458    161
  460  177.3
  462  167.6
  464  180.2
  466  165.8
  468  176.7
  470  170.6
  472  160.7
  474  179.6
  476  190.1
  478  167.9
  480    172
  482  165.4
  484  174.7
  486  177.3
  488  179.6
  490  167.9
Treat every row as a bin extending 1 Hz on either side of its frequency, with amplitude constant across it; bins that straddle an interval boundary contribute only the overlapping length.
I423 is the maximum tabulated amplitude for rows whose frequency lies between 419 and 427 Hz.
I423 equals 161.1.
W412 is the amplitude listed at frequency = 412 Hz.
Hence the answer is 151.7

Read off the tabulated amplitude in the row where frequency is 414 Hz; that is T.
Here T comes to 154.4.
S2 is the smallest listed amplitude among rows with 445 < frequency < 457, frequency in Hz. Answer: 160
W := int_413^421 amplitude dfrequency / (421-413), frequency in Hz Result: 149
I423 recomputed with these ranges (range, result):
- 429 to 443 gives 175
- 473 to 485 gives 190.1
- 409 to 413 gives 151.7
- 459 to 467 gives 180.2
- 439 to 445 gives 177.5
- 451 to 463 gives 177.3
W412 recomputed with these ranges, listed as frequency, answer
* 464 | 180.2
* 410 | 146.1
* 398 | 149.8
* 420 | 144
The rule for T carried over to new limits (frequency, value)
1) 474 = 179.6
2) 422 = 152.5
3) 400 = 154.7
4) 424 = 152.7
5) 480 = 172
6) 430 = 150.7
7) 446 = 164.4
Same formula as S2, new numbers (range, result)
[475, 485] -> 165.4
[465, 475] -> 160.7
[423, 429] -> 152.7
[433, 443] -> 154.7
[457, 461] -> 161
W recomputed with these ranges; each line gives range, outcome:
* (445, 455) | 165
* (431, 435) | 162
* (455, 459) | 167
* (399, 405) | 149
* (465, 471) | 171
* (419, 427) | 153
